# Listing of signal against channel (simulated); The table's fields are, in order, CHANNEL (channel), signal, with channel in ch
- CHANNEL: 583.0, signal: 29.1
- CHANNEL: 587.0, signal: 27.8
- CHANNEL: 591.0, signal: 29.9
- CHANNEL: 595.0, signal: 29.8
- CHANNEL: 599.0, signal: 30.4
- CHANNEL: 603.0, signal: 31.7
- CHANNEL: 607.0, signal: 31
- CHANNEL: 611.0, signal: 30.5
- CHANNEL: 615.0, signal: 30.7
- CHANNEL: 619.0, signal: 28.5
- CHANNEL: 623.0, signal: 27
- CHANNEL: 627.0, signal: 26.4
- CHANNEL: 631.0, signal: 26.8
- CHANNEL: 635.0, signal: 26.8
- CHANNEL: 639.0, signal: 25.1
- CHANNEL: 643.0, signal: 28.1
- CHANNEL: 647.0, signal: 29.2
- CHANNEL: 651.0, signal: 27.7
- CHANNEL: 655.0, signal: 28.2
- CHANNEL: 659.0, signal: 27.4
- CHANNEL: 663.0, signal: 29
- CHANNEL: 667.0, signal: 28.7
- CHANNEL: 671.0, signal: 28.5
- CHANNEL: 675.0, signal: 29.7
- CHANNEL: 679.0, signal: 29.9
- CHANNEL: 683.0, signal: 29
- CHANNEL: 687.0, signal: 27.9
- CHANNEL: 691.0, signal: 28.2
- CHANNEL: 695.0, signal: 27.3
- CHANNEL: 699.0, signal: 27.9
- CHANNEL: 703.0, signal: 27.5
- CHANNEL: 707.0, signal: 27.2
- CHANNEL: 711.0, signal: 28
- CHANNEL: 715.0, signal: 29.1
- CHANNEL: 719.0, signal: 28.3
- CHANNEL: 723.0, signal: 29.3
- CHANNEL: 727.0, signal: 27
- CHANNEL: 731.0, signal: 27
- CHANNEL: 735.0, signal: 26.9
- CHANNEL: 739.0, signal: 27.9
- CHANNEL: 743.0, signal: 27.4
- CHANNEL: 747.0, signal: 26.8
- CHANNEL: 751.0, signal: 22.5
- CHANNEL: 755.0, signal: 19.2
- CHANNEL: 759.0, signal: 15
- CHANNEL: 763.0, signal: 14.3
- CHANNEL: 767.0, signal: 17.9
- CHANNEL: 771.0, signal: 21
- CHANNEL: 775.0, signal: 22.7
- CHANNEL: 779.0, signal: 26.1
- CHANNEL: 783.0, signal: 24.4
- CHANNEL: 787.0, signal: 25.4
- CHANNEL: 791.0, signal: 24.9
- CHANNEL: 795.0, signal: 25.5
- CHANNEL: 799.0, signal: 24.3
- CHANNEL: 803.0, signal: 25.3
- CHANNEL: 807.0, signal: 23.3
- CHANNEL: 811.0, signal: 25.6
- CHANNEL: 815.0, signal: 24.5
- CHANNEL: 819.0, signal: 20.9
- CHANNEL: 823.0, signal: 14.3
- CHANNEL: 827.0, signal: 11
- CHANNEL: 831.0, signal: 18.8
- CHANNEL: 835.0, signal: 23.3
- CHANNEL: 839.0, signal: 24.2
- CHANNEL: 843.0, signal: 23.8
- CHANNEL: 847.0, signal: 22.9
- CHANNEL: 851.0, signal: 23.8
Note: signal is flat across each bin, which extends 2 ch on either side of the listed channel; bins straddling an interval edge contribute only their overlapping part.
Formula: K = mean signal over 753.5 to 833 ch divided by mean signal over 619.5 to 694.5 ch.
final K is 0.76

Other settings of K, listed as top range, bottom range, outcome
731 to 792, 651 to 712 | 0.81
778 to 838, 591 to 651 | 0.78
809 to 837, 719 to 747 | 0.72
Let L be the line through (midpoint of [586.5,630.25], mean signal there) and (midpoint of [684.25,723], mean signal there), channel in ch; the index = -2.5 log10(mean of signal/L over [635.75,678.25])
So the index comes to 0.02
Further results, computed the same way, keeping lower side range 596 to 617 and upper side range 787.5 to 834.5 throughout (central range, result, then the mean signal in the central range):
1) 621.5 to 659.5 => 0.08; 27.3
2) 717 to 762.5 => 0.01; 24.8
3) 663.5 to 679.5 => -0.04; 29.1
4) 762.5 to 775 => 0.24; 18.9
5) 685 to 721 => -0.05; 27.9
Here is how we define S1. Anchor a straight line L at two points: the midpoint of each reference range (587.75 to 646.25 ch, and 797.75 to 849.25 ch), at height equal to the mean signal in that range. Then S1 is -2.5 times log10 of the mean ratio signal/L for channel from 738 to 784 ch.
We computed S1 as 0.09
